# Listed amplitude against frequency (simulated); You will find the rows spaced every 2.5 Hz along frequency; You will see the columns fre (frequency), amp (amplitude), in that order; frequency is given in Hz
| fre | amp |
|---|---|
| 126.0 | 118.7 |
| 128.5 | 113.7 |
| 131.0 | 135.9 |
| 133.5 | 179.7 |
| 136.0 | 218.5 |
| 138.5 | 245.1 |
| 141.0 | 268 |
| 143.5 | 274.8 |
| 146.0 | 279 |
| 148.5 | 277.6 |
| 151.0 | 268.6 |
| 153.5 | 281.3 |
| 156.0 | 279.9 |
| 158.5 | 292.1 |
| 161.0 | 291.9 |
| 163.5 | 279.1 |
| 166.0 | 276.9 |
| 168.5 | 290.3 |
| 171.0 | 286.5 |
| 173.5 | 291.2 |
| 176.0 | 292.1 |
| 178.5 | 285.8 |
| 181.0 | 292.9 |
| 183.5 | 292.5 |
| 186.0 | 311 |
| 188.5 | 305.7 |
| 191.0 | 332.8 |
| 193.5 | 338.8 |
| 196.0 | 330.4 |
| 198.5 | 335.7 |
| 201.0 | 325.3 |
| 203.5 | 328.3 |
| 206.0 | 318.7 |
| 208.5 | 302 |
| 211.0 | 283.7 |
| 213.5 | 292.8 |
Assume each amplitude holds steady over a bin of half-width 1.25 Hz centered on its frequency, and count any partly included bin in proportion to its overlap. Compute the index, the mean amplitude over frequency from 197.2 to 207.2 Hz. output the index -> 327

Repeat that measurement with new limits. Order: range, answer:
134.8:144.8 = 252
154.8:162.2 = 288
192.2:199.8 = 335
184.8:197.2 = 324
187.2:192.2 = 319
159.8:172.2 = 285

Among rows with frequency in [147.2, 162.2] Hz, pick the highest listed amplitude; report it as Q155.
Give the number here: 292.1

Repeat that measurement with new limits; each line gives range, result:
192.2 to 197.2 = 338.8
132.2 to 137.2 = 218.5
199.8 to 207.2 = 328.3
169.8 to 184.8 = 292.9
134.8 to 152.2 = 279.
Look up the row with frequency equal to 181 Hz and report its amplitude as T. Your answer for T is 292.9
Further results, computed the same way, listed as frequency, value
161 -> 291.9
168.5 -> 290.3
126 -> 118.7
